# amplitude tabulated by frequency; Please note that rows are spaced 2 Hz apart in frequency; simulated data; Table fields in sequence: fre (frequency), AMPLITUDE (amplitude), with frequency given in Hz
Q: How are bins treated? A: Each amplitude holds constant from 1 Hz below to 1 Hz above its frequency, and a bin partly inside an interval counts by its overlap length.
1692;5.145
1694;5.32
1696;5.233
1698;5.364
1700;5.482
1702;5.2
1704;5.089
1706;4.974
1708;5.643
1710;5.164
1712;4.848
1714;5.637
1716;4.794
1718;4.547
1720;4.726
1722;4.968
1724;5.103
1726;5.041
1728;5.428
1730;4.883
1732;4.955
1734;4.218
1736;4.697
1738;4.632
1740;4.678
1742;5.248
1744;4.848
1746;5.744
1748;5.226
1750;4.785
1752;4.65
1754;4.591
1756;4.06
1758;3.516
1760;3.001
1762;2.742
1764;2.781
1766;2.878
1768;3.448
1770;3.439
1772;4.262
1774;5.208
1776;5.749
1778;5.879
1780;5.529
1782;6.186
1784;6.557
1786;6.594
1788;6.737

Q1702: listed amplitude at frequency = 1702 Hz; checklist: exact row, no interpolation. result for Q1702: 5.2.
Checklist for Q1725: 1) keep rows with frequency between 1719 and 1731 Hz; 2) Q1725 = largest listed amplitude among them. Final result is 5.428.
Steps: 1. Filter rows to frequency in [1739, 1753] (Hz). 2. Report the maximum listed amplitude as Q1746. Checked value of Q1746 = 5.744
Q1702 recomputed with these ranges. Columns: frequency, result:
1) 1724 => 5.103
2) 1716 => 4.794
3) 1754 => 4.591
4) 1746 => 5.744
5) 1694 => 5.32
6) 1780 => 5.529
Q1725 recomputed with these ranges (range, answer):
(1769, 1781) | 5.879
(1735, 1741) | 4.697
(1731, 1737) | 4.955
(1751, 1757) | 4.65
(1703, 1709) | 5.643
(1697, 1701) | 5.482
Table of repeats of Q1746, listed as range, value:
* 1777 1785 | 6.557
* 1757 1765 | 3.516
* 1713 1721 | 5.637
